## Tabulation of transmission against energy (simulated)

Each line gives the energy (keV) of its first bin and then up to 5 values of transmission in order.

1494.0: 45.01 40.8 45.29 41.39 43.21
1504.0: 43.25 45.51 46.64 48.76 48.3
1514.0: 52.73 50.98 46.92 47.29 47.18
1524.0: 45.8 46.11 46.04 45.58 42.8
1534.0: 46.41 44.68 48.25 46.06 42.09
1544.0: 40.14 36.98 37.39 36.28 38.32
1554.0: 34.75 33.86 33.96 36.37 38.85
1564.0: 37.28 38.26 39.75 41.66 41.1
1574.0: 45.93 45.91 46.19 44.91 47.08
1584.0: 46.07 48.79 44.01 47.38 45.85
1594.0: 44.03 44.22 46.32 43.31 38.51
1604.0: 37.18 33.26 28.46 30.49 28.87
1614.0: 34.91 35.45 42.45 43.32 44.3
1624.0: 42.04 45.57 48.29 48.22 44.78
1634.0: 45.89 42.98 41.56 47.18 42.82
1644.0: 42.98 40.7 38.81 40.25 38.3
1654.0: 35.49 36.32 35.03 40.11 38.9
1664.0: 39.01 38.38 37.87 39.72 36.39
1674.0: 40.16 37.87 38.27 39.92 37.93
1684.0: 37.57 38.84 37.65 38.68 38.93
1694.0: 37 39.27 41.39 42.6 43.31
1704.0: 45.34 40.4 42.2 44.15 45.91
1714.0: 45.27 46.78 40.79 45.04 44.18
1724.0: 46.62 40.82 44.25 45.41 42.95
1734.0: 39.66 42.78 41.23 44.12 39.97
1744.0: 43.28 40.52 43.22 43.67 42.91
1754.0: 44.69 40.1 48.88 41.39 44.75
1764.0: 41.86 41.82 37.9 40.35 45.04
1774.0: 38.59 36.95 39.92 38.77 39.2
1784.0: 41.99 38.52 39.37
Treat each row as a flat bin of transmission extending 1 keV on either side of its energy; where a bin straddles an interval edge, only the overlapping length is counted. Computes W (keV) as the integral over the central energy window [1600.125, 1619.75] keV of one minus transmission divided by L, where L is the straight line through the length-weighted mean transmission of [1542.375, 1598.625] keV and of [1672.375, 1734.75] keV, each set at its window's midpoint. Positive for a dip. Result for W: 3.0 keV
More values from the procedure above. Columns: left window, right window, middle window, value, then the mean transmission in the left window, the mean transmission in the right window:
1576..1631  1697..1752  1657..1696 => 3.9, 41.9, 43.2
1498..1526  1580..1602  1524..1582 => 5.7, 46.7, 45.3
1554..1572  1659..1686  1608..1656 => -3.2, 37.5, 38.6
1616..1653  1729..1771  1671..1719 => 2.3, 43.1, 42.5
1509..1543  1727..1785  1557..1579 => 2.6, 46.8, 41.9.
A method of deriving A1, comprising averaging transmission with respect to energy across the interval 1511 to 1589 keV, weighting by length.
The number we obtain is 43.1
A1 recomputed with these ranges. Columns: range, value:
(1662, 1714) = 40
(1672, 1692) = 38.5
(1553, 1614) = 40.3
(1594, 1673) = 40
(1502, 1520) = 47.6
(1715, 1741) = 43.4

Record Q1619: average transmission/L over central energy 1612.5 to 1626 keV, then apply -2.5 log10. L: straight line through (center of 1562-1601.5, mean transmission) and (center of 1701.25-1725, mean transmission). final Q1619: 0.09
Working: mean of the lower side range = 43.9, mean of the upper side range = 44.2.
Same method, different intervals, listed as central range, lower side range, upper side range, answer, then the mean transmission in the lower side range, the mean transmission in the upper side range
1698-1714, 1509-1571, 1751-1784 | -0.042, 42.6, 41.5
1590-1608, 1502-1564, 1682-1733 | 0.042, 43.2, 42.1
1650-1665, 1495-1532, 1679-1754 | 0.147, 46.1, 42.1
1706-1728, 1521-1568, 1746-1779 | -0.057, 41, 42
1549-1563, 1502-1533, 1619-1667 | 0.246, 46.8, 41.7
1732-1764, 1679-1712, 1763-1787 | -0.066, 40.5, 40.1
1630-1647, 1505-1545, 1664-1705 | -0.063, 46.4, 39.3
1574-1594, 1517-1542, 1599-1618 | -0.201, 45.9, 34.9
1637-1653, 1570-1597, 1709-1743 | 0.075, 45.4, 43.5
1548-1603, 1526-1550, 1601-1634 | -0.012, 43.1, 39.3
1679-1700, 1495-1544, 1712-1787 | 0.114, 45.8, 42.3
